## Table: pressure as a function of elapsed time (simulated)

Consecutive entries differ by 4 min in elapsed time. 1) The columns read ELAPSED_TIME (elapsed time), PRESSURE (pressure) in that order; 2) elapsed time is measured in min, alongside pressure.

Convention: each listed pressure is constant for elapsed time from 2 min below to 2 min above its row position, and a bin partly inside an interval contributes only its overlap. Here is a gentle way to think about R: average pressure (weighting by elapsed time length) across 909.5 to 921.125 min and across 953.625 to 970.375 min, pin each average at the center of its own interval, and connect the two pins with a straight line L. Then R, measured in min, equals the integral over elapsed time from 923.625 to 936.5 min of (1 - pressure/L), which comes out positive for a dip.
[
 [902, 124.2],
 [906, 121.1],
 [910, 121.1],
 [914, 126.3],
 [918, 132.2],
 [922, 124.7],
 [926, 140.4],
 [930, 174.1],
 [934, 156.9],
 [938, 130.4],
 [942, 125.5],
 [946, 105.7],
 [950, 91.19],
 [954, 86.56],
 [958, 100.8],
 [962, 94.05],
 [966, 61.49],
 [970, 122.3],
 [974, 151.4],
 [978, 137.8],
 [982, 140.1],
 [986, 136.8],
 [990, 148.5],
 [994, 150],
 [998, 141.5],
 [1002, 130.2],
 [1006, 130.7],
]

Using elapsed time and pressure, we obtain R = -4.4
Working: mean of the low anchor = 127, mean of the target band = 155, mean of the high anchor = 90.8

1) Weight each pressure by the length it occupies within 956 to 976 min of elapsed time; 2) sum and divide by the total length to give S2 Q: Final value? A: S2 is 106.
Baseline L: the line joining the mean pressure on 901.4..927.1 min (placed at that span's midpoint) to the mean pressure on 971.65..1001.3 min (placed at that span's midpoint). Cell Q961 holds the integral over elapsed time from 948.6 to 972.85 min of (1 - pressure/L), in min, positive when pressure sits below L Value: 7.5 min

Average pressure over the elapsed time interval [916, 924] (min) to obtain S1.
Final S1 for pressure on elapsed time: 128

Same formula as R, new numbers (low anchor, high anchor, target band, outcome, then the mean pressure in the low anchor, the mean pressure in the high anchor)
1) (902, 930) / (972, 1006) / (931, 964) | 5.3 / 131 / 141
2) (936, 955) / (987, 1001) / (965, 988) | 0.8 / 109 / 145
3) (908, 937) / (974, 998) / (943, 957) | 4.3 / 139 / 143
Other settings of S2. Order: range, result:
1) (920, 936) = 149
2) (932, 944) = 138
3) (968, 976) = 137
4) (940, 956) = 102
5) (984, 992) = 143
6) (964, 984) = 123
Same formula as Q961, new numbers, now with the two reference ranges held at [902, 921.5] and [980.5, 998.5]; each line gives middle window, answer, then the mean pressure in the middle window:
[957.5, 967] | 3.6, 85.5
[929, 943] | -1.7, 146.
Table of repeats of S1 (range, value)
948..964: 93.2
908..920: 127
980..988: 138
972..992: 143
